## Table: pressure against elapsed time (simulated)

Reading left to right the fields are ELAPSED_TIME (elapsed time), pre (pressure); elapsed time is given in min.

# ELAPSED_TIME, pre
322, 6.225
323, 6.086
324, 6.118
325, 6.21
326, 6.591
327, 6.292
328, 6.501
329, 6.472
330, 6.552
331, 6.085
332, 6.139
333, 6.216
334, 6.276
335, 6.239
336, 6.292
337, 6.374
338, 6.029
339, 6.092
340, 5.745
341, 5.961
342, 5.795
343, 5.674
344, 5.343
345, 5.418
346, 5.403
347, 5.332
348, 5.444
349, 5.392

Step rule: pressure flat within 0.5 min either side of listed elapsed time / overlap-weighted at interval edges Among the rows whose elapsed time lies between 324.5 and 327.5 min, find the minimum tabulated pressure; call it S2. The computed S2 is 6.21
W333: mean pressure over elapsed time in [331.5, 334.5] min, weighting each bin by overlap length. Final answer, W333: 6.21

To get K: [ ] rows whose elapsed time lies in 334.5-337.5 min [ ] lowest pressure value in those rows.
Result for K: 6.239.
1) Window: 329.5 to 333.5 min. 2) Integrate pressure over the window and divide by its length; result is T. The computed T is 6.25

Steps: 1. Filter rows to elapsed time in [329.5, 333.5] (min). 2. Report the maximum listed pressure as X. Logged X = 6.552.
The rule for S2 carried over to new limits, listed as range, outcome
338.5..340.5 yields 5.745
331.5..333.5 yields 6.139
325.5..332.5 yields 6.085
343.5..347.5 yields 5.332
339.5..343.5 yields 5.674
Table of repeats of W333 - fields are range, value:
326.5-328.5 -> 6.4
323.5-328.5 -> 6.34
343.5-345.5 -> 5.38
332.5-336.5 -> 6.26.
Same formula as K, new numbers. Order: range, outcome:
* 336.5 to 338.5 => 6.029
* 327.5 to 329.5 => 6.472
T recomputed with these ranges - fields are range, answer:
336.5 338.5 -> 6.2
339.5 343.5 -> 5.79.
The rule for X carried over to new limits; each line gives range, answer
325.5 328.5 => 6.591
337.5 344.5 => 6.092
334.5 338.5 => 6.374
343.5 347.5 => 5.418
